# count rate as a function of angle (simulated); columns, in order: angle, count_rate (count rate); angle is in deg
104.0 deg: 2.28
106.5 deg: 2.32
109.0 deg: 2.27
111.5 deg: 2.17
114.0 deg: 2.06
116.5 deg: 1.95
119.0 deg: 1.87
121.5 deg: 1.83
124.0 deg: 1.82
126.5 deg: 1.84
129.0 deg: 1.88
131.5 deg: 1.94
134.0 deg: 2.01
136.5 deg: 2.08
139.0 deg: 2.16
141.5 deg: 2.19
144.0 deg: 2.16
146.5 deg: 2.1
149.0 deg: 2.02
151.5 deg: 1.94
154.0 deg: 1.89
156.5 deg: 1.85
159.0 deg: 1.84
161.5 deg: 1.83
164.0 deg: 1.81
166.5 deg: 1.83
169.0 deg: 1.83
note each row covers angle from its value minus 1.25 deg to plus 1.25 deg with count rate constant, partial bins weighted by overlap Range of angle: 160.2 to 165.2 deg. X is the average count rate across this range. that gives 1.82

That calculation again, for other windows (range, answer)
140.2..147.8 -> 2.15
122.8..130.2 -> 1.85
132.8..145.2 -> 2.12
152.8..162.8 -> 1.85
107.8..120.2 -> 2.06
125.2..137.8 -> 1.95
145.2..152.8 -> 2.02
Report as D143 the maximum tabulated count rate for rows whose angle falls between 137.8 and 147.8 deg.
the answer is 2.19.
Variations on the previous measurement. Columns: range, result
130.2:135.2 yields 2.01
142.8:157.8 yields 2.16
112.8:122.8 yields 2.06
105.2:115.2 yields 2.32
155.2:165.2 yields 1.85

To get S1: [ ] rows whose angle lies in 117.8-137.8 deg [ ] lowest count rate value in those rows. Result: 1.82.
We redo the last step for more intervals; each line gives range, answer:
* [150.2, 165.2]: 1.81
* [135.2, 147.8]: 2.08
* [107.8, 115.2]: 2.06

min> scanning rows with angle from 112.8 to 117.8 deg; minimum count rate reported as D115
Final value 1.95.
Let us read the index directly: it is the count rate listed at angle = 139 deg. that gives 2.16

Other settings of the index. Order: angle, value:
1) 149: 2.02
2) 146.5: 2.1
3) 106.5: 2.32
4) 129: 1.88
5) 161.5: 1.83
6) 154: 1.89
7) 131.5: 1.94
